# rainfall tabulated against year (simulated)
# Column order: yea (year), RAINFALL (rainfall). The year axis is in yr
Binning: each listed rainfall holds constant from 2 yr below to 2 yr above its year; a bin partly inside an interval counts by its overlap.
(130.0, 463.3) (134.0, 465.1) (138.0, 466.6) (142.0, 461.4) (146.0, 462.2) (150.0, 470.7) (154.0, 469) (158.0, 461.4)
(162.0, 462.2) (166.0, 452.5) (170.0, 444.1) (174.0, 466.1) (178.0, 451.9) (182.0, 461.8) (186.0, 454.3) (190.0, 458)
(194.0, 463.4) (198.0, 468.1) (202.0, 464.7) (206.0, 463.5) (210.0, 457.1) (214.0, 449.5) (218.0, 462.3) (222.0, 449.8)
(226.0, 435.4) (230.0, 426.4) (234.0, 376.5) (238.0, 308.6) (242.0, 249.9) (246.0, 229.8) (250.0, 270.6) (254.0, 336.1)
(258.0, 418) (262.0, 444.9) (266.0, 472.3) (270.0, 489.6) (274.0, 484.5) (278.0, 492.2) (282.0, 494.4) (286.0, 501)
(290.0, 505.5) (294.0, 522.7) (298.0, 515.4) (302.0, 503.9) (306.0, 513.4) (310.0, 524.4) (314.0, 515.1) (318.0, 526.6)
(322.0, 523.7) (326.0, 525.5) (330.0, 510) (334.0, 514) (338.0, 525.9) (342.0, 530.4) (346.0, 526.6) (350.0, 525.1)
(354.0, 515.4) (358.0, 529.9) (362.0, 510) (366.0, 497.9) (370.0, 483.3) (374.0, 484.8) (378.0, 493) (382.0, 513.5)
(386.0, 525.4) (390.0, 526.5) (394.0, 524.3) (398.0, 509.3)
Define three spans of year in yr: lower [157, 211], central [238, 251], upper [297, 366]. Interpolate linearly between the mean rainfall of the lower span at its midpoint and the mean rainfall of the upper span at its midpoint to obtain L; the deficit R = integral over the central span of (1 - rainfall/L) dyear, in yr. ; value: 6.1 yr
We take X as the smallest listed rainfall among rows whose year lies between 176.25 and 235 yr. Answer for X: 376.5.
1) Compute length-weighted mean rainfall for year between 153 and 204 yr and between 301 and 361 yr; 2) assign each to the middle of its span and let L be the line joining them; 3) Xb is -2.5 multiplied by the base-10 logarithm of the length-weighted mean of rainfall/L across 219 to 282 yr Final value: 0.23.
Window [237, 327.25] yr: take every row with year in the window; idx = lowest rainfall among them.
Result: 229.8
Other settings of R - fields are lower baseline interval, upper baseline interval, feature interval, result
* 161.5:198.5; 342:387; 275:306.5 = -1.02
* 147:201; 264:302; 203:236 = 2.43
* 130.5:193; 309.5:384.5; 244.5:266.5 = 5.89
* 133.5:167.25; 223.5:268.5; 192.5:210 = -2.30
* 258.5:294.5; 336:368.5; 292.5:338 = -1.38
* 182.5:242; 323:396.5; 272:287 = -0.71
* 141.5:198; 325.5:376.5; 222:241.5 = 3.89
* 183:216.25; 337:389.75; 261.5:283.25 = 0.08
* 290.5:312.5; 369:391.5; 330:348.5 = -0.45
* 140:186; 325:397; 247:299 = 4.11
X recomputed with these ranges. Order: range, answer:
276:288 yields 492.2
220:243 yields 249.9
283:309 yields 501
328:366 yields 497.9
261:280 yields 444.9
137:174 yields 444.1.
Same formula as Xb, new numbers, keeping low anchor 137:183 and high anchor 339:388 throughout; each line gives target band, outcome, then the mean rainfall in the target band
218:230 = 0.08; 443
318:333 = -0.04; 520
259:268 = 0.07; 454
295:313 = -0.04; 515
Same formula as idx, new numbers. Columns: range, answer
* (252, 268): 336.1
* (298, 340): 503.9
